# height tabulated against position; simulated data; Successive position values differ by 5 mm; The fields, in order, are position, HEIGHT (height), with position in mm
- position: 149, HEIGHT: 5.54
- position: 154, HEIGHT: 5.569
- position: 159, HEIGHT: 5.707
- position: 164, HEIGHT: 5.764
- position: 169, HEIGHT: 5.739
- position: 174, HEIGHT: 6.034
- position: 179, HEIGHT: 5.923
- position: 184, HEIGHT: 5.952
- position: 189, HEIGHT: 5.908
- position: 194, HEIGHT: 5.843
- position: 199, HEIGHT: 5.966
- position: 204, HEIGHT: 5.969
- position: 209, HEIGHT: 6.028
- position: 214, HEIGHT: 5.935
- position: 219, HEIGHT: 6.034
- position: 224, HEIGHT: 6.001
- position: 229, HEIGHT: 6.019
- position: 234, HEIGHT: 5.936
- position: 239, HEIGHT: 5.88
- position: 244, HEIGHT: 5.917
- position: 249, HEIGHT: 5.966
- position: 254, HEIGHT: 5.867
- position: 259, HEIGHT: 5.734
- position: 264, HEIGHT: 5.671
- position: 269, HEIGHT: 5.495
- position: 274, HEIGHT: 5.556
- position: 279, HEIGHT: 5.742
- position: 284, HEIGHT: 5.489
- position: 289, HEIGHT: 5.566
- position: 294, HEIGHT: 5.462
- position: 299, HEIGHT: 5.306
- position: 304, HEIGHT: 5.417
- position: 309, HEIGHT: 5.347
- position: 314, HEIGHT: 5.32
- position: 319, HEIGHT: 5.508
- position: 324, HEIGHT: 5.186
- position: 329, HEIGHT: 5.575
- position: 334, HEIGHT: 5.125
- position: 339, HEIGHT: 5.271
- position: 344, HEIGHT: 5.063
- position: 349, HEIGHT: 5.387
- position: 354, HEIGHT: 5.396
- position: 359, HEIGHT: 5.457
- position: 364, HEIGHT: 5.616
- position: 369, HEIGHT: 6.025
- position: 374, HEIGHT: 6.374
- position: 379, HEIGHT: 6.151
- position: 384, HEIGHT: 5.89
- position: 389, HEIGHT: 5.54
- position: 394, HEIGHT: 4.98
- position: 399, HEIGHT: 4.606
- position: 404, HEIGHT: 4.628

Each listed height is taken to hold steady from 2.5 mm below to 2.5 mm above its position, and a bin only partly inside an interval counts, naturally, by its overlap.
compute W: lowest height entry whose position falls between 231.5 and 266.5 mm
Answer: 5.671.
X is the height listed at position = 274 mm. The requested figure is 5.556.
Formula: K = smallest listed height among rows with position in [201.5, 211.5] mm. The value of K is 5.969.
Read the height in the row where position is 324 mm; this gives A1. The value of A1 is 5.186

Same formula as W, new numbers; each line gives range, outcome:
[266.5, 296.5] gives 5.462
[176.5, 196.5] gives 5.843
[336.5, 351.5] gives 5.063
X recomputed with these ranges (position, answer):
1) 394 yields 4.98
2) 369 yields 6.025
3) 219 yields 6.034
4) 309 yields 5.347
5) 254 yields 5.867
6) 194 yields 5.843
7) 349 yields 5.387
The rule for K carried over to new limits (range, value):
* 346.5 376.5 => 5.387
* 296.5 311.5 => 5.306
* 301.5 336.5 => 5.125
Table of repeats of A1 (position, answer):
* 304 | 5.417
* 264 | 5.671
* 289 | 5.566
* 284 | 5.489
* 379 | 6.151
